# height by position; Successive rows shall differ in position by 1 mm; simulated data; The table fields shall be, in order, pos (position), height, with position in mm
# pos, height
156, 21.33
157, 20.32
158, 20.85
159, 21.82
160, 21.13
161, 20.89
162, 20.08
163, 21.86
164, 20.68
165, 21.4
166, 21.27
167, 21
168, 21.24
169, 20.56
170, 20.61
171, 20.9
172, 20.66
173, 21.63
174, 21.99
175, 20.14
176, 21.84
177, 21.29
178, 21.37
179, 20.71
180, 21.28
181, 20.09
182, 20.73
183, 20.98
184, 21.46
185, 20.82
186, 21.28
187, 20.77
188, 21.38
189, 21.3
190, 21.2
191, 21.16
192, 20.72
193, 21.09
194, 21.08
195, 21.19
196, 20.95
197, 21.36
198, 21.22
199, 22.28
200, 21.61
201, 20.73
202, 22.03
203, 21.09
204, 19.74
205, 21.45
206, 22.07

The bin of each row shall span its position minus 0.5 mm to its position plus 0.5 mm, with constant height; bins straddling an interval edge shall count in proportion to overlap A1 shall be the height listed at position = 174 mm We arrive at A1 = 21.99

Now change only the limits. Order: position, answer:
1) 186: 21.28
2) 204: 19.74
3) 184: 21.46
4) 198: 21.22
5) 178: 21.37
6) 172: 20.66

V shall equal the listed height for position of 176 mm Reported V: 21.84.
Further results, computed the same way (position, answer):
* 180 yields 21.28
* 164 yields 20.68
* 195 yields 21.19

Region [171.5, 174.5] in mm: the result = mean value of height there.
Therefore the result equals 21.4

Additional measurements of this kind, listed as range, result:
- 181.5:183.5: 20.9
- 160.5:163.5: 20.9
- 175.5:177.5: 21.6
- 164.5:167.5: 21.2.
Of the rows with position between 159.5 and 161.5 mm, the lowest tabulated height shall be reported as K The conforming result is 20.89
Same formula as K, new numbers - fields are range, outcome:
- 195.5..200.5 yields 20.95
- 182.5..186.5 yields 20.82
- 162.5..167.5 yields 20.68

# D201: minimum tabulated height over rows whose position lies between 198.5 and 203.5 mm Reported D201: 20.73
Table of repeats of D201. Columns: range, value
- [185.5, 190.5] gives 20.77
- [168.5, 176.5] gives 20.14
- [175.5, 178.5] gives 21.29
